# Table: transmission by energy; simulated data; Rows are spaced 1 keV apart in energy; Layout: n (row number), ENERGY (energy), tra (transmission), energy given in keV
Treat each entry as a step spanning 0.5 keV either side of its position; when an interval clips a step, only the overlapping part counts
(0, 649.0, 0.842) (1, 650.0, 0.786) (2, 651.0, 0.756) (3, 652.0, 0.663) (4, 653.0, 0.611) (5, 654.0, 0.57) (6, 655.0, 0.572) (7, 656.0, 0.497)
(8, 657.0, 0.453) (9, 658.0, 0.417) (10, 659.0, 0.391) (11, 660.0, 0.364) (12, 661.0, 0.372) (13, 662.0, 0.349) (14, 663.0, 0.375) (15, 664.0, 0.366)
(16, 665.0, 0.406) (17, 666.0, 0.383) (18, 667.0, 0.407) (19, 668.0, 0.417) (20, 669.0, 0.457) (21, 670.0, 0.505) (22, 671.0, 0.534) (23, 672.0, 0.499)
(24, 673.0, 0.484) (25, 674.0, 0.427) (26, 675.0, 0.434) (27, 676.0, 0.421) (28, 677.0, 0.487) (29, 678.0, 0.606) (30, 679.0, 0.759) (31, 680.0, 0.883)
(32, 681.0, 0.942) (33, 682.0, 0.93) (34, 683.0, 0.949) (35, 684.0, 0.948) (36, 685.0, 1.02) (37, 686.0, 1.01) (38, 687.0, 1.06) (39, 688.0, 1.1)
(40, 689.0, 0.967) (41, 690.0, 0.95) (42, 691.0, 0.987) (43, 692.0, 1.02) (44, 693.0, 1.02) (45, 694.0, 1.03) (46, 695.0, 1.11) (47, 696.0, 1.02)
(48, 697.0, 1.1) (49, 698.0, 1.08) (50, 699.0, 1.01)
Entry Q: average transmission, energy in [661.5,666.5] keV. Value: 0.376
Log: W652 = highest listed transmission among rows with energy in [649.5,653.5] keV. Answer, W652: 0.786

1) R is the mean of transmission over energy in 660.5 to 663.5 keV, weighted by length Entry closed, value 0.365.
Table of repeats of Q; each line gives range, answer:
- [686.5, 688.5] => 1.08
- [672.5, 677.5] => 0.451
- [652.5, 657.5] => 0.541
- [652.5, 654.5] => 0.591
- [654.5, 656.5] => 0.534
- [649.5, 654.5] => 0.677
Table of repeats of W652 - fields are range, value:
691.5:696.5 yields 1.11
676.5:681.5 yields 0.942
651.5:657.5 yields 0.663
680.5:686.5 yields 1.02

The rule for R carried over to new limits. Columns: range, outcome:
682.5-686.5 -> 0.982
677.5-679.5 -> 0.682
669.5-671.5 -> 0.52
